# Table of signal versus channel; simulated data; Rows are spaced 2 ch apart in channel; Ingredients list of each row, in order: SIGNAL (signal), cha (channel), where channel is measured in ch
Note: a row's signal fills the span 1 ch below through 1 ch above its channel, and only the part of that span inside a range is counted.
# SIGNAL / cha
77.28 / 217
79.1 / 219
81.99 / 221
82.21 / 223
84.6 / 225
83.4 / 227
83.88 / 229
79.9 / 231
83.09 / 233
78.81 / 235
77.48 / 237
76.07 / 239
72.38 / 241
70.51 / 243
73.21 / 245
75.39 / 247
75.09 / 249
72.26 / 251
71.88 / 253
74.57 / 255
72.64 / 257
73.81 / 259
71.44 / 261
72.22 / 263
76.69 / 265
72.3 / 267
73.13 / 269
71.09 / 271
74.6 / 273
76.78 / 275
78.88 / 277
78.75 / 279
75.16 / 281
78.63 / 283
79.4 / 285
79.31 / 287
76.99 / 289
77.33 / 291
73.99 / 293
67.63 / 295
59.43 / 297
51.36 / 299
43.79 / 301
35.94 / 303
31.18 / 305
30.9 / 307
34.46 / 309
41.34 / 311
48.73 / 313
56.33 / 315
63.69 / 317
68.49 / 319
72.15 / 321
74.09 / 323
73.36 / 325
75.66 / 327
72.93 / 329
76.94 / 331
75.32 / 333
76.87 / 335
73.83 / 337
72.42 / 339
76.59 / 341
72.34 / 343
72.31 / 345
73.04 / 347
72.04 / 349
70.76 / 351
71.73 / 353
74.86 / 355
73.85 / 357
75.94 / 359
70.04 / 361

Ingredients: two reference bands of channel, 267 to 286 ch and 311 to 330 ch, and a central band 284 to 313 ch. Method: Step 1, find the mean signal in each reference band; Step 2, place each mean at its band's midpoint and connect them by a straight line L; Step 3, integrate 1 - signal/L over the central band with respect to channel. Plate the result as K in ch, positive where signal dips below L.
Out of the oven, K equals 6.4 ch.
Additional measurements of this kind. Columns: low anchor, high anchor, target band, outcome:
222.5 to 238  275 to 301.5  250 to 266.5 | 0.8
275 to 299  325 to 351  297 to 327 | 8.6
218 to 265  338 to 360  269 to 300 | 0.9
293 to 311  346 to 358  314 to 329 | -3.4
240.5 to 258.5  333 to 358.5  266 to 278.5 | -0.2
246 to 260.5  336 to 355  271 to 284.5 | -0.6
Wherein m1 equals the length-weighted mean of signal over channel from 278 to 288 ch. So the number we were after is 78.2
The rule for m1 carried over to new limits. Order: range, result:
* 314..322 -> 65.2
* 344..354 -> 72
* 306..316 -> 42.4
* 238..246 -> 73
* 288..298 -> 71.1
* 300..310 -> 35.3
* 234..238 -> 78.1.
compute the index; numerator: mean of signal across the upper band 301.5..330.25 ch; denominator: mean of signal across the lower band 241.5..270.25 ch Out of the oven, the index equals 0.76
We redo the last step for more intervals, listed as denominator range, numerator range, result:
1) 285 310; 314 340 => 1.28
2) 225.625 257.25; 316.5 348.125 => 0.96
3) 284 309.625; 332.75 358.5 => 1.28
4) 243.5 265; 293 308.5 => 0.64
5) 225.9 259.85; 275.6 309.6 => 0.82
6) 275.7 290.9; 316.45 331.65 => 0.93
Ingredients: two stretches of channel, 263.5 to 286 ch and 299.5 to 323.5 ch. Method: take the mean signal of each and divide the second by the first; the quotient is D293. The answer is 0.65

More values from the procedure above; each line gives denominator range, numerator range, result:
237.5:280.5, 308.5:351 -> 0.92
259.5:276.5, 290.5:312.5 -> 0.67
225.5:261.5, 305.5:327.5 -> 0.75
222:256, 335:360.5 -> 0.95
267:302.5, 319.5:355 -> 1.04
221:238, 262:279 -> 0.91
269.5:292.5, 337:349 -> 0.95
